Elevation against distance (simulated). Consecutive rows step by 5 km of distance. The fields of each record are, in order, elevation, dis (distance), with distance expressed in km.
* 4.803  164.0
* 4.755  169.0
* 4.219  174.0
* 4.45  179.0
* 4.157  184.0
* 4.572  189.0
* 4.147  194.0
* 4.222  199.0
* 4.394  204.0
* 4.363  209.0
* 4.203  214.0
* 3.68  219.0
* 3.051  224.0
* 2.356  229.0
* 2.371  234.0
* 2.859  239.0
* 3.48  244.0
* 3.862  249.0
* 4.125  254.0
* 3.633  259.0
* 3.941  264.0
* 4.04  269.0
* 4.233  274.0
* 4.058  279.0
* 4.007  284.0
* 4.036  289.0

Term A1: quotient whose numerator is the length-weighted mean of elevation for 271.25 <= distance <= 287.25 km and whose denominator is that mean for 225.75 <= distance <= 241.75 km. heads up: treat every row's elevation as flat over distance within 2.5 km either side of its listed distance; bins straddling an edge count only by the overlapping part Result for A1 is 1.6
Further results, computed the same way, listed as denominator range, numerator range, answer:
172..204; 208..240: 0.75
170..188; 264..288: 0.94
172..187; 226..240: 0.59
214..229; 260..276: 1.21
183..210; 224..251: 0.69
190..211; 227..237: 0.56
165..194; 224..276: 0.78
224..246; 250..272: 1.41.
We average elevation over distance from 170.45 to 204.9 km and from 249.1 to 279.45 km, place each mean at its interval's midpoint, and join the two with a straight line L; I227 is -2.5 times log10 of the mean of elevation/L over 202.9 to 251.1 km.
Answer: 0.208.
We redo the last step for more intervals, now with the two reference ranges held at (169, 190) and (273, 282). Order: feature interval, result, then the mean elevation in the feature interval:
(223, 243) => 0.49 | 2.69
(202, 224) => 0.07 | 4.03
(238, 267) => 0.14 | 3.7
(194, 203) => 0.03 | 4.23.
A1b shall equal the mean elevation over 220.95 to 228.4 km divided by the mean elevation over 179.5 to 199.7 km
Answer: 0.68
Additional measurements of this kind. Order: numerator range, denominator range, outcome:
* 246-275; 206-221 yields 0.96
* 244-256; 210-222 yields 0.98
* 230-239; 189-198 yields 0.59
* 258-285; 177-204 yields 0.93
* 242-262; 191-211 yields 0.88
